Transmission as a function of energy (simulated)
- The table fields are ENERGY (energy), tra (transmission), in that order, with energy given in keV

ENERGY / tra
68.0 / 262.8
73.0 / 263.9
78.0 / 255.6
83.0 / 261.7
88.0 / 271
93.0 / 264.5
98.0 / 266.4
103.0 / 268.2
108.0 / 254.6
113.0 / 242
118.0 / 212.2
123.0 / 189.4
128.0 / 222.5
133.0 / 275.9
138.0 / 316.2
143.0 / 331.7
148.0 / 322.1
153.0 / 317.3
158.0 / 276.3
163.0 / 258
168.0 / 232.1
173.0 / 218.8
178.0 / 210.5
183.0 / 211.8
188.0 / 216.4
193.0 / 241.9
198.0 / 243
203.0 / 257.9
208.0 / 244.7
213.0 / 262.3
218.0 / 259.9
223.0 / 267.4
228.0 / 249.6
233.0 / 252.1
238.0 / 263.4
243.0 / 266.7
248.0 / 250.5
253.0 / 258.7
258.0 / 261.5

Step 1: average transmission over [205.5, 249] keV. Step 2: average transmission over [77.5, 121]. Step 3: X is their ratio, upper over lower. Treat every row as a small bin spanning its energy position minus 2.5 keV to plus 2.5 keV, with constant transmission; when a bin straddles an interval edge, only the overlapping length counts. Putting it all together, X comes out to 1.01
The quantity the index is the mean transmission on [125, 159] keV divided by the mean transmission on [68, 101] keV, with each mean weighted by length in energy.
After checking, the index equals 1.1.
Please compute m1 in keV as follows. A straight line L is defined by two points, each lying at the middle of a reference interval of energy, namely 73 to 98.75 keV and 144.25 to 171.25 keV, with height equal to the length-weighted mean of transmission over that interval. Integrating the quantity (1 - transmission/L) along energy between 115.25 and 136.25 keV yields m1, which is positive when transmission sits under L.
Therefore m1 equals 3.5 keV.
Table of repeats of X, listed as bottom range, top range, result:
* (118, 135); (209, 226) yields 1.16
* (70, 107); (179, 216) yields 0.90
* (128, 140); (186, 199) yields 0.83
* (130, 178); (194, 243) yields 0.92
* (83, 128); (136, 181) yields 1.12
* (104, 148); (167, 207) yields 0.88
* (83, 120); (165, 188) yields 0.86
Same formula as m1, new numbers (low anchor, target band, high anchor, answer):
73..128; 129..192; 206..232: -2.9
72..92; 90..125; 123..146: 3.4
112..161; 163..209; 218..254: 5.7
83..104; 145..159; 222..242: -2.5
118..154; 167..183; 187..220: 2.6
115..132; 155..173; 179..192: -3.0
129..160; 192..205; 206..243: 1.2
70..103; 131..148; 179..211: -4.2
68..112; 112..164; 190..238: -2.4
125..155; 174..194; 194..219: 3.6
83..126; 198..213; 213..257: 0.3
